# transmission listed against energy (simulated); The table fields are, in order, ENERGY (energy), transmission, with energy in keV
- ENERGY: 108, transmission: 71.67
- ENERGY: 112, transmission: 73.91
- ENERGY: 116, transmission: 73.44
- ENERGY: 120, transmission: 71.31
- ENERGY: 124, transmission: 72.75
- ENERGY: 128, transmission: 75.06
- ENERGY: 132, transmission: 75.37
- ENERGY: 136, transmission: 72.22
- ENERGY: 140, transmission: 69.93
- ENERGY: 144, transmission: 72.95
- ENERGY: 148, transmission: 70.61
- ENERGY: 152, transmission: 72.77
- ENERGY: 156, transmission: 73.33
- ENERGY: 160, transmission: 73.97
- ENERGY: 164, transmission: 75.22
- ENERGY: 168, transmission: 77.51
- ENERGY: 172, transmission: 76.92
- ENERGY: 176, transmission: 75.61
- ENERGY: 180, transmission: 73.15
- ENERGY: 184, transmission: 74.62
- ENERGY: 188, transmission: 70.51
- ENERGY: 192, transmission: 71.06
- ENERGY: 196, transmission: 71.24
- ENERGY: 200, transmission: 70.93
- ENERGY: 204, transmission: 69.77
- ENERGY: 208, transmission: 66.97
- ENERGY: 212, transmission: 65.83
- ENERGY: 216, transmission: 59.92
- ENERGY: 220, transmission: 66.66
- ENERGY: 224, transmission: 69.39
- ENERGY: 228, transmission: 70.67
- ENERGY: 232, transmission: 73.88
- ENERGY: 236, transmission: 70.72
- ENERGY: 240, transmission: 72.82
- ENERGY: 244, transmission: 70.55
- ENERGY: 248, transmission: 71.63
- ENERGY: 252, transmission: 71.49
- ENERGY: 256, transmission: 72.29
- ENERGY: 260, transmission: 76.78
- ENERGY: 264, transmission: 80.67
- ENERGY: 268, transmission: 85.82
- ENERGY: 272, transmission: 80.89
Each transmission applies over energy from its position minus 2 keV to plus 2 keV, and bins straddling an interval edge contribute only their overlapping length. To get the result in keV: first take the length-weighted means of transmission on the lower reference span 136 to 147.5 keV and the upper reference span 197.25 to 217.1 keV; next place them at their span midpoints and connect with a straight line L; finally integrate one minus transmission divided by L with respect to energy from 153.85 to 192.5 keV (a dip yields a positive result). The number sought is -2.7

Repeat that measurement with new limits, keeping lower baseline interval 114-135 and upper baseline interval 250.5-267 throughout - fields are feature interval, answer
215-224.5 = 1.3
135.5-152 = 0.5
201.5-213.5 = 1.2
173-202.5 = 0.9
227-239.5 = 0.6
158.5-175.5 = -0.4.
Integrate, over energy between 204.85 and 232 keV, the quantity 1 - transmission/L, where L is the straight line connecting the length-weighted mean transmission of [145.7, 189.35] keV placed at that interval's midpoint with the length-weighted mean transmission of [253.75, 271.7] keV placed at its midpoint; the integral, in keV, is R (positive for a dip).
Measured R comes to 3.35 keV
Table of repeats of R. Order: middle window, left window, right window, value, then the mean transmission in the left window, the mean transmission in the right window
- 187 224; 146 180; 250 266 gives 3.3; 74.4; 75.3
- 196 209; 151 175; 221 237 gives 0.5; 75.1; 70.9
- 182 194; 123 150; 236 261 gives 0.1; 72.7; 72.3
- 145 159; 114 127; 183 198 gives 0.0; 72.7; 71.7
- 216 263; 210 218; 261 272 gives 0.6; 62.9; 82.2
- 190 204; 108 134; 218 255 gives 0.2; 73.5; 70.9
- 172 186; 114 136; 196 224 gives -1.1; 73.5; 67.2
